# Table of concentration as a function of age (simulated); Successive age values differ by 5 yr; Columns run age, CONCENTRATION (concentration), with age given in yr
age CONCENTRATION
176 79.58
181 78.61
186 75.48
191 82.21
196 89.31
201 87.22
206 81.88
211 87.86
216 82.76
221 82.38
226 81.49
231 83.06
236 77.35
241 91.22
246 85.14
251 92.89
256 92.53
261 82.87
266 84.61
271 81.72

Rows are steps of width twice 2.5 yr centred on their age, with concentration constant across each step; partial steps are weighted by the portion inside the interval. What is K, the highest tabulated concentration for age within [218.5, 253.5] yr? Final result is 92.89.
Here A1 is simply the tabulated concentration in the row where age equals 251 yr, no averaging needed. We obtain 92.89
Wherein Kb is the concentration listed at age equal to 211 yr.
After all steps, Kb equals 87.86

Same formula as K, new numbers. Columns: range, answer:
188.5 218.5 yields 89.31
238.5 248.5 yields 91.22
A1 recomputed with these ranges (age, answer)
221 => 82.38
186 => 75.48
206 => 81.88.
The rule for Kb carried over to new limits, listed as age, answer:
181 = 78.61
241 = 91.22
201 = 87.22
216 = 82.76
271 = 81.72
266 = 84.61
